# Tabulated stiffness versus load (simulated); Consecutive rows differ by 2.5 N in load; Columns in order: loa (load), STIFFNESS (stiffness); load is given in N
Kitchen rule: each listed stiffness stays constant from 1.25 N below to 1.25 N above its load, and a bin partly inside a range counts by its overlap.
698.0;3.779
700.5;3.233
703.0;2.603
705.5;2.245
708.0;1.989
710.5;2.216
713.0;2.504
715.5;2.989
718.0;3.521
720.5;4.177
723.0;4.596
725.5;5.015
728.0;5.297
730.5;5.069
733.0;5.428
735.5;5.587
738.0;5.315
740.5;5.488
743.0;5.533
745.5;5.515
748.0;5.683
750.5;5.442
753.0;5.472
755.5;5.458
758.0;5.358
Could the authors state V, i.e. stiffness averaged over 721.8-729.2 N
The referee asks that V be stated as 4.97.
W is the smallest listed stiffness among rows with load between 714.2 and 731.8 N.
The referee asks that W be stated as 2.989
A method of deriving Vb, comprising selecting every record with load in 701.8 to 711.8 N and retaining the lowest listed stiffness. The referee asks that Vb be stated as 1.989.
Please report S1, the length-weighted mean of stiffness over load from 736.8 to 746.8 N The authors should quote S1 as 5.46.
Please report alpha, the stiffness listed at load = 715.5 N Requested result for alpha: 2.989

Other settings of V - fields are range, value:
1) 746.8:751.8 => 5.56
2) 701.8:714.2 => 2.31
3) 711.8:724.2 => 3.56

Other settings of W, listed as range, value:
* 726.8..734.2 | 5.069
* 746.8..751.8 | 5.442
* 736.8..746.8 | 5.315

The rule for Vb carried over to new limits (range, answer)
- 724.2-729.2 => 5.015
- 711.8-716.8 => 2.504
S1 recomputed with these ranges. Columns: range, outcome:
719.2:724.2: 4.38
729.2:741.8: 5.38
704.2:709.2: 2.12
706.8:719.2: 2.64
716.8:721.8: 3.86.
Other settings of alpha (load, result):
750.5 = 5.442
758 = 5.358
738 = 5.315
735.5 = 5.587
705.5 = 2.245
